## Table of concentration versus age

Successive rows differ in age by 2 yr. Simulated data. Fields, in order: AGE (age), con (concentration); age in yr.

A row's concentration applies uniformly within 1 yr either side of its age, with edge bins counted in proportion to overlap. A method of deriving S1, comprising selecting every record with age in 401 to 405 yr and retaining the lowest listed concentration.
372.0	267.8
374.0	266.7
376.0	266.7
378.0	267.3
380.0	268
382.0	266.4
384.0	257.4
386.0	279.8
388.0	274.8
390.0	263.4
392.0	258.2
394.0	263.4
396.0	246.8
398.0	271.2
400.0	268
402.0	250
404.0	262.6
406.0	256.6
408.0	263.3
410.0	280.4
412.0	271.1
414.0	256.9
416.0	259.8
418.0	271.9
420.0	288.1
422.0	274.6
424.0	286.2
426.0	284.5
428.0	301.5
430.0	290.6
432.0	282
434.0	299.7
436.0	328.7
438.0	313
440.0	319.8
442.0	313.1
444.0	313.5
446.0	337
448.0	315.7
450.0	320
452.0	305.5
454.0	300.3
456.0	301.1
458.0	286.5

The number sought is 250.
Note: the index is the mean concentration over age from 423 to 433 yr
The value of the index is 289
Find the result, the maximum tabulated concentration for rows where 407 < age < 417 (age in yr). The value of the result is 280.4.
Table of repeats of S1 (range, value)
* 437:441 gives 313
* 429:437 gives 282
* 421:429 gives 274.6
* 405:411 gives 256.6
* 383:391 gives 257.4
